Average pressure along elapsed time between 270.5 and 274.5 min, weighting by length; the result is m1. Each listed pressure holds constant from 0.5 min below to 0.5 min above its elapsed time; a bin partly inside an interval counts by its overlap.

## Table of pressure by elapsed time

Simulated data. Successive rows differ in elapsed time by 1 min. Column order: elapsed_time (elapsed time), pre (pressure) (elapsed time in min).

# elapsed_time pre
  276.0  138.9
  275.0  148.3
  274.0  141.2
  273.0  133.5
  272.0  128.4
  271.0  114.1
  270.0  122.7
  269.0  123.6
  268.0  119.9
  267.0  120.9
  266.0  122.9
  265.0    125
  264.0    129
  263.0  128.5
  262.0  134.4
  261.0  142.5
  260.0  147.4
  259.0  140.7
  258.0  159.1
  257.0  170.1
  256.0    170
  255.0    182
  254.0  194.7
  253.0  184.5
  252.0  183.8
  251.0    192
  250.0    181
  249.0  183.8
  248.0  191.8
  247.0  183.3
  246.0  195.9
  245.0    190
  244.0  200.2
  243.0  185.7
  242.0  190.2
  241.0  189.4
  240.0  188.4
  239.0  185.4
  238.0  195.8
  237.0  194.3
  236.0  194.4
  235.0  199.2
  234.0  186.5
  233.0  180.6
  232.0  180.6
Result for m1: 129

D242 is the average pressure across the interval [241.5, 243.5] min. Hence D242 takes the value 188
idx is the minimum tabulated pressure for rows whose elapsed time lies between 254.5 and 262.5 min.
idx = 134.4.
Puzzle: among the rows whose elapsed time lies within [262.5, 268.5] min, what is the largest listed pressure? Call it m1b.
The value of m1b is 129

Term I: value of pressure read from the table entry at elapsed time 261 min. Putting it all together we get 142.5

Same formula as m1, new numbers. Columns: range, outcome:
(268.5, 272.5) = 122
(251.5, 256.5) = 183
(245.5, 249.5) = 189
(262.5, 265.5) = 128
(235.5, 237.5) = 194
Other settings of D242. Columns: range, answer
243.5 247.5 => 192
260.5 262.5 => 138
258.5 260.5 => 144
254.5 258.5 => 170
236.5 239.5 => 192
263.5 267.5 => 124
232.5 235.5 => 189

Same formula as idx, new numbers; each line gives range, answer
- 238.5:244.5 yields 185.4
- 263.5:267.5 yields 120.9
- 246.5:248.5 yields 183.3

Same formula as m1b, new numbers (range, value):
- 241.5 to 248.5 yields 200.2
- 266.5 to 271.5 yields 123.6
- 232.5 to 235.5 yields 199.2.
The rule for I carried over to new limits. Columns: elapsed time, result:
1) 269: 123.6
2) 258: 159.1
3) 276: 138.9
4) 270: 122.7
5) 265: 125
